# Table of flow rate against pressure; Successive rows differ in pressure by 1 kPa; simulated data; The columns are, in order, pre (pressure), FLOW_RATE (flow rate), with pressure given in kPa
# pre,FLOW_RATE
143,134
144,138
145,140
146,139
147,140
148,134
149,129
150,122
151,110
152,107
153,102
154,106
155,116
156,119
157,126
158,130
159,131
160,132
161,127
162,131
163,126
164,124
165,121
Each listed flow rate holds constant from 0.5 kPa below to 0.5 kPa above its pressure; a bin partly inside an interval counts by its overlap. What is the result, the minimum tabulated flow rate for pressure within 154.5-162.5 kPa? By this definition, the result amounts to 116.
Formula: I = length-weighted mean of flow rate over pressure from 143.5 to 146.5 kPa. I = 139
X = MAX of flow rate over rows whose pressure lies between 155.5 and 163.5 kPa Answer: 132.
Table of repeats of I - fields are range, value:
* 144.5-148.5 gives 138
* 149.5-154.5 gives 109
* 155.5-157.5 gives 122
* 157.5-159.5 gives 130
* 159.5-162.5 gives 130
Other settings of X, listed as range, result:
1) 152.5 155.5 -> 116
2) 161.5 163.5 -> 131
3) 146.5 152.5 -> 140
